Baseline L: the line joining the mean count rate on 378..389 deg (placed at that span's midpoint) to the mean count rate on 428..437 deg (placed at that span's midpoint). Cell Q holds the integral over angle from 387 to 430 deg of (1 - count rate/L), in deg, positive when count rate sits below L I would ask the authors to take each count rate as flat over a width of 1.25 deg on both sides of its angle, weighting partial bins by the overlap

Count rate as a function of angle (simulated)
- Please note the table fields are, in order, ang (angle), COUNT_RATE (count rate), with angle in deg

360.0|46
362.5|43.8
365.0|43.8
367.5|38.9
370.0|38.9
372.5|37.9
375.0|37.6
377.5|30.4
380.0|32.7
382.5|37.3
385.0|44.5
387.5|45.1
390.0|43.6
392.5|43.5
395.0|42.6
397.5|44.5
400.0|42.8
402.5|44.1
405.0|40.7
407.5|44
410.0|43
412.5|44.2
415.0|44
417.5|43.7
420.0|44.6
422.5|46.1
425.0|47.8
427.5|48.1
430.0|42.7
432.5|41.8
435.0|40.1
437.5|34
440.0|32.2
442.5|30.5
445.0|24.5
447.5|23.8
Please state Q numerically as -4.0 deg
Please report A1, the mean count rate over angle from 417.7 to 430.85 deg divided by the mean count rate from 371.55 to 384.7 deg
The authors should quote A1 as 1.3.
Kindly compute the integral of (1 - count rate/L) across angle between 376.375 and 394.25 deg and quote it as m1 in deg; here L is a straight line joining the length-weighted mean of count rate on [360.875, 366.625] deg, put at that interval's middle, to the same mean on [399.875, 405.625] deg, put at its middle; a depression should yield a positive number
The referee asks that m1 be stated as 1.4 deg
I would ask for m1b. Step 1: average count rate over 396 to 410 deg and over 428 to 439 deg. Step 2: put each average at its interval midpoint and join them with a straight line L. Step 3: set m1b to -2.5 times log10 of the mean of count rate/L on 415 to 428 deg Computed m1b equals -0.11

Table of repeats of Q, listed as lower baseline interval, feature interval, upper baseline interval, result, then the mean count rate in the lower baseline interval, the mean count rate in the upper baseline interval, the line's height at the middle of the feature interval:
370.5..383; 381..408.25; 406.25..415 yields -2.18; 35.3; 43.8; 39.8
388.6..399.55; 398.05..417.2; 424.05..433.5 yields 0.35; 43.5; 45.1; 44.1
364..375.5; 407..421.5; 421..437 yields -0.38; 39.4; 43.9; 42.8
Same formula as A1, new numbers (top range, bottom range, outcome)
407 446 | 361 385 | 1.06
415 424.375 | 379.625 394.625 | 1.08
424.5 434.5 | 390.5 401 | 1.03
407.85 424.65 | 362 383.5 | 1.18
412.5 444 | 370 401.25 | 1.03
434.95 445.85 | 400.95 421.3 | 0.73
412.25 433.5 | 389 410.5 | 1.04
